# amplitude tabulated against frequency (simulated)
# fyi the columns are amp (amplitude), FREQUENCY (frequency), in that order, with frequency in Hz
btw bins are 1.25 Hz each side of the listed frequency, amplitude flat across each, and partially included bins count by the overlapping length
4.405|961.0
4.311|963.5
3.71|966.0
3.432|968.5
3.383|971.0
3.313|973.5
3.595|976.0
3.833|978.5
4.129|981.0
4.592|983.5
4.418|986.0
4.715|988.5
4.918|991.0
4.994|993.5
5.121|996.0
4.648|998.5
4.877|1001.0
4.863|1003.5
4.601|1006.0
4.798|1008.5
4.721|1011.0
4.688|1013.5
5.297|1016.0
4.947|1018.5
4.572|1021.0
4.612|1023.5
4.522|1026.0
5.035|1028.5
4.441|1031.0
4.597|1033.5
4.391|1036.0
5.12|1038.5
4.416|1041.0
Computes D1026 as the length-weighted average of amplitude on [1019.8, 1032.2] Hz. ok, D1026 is 4.64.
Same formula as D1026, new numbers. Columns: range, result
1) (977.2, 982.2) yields 3.98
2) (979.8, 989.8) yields 4.47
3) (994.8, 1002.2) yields 4.88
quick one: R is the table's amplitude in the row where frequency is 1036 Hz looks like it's 4.391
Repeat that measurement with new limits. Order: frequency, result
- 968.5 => 3.432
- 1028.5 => 5.035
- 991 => 4.918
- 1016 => 5.297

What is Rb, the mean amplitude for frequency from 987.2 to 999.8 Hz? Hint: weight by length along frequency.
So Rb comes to 4.88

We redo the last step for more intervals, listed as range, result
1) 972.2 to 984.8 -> 3.89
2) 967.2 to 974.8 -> 3.38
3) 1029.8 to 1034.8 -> 4.52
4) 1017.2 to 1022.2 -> 4.77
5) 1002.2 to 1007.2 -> 4.73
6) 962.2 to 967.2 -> 4.02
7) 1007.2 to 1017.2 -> 4.87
